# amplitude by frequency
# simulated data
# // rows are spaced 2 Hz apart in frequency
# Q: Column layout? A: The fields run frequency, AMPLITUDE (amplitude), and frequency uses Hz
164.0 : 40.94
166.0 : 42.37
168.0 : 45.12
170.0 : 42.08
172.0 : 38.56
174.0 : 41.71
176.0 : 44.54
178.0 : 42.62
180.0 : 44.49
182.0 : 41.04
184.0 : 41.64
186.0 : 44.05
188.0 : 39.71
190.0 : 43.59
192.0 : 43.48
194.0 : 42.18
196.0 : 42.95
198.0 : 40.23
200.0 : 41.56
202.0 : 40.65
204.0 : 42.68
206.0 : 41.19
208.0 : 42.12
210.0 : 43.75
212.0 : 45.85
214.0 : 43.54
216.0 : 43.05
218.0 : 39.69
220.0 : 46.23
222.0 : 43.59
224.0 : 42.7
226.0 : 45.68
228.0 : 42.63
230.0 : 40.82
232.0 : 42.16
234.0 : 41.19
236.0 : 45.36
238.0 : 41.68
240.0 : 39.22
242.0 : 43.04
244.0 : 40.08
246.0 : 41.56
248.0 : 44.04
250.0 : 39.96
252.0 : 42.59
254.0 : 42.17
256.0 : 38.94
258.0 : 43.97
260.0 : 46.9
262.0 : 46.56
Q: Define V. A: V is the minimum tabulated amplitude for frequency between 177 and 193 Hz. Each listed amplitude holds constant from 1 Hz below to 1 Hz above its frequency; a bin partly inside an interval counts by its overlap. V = 39.71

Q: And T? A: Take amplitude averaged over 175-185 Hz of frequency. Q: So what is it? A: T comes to 42.9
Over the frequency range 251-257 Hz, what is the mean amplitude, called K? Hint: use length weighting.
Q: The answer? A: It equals 41.2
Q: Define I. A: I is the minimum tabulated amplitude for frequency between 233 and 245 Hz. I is 39.22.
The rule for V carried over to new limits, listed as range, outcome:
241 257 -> 38.94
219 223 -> 43.59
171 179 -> 38.56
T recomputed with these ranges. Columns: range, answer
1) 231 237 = 42.9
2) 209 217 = 44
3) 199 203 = 41.1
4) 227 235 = 41.7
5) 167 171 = 43.6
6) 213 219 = 42.1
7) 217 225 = 43.1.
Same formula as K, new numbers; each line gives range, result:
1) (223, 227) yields 44.2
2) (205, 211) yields 42.4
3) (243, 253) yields 41.6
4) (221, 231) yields 43.1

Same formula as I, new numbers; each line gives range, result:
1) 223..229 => 42.63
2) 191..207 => 40.23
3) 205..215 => 41.19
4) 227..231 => 40.82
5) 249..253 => 39.96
